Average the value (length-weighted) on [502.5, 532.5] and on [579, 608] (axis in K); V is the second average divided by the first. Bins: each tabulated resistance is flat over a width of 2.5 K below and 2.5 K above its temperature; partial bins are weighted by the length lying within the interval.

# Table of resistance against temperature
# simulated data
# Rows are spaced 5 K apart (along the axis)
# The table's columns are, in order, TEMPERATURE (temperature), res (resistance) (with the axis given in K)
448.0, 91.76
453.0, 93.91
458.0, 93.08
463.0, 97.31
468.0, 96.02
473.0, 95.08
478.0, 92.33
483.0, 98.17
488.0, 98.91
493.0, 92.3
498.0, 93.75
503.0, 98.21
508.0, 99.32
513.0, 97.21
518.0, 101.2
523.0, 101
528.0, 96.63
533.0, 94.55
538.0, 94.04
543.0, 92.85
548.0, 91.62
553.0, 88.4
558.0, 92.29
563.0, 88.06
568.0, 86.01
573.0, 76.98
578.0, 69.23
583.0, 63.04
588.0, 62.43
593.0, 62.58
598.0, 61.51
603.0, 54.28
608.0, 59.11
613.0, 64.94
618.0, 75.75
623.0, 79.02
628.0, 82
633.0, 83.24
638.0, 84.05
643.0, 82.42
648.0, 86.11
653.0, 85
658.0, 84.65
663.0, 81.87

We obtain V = 0.6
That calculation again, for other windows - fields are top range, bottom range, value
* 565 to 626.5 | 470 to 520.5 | 0.71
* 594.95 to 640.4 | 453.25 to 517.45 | 0.74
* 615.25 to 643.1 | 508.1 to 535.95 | 0.82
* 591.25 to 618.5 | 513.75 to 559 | 0.65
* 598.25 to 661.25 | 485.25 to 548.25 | 0.79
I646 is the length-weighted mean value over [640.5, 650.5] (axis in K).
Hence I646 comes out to 84.3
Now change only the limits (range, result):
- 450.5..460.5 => 93.5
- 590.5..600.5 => 62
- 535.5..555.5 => 91.7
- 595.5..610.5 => 58.3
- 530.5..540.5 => 94.3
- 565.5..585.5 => 73.8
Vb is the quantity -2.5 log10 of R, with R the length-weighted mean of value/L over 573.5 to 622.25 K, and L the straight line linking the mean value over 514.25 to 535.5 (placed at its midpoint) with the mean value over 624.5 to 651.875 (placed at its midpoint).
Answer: 0.341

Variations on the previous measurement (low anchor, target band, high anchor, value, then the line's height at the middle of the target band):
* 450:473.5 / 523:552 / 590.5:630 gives -0.167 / 80.8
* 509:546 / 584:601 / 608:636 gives 0.306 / 82.2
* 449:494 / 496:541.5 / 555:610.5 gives -0.150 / 84.8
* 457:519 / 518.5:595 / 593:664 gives 0.024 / 86.1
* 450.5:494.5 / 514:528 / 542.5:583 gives -0.123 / 89.2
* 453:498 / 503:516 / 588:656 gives -0.094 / 90.2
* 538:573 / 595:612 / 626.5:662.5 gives 0.413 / 86.3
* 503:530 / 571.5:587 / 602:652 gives 0.246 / 86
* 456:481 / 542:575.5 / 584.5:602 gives -0.234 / 70.8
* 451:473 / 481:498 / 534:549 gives -0.018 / 94.4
